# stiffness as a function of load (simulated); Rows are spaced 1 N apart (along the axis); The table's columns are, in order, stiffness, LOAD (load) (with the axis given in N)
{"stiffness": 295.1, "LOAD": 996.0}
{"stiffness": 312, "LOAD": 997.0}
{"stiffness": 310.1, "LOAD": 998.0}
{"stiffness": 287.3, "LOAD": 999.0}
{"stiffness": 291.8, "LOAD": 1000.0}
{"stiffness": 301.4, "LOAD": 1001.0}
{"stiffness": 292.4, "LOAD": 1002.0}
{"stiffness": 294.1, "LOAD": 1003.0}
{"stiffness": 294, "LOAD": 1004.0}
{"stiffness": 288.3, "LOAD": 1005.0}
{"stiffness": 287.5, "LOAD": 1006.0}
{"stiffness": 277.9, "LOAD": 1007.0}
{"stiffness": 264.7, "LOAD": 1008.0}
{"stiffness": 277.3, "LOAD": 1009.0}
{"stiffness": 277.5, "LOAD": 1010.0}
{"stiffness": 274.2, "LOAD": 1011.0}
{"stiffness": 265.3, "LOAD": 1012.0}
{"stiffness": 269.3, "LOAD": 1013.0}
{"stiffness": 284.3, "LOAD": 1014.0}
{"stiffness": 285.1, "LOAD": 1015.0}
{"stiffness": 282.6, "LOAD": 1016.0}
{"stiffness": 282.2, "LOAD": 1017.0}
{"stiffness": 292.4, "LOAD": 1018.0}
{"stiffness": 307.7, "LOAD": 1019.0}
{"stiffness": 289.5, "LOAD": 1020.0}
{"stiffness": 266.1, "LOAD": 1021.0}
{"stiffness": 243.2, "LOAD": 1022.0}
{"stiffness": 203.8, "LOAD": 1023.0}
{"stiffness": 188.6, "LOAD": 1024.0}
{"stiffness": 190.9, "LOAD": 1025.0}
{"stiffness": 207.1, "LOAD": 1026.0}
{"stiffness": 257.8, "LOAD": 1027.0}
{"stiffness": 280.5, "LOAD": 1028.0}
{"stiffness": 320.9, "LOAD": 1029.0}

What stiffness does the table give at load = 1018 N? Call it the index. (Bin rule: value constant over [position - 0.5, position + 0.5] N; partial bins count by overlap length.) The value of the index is 292.4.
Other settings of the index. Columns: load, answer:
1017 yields 282.2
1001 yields 301.4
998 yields 310.1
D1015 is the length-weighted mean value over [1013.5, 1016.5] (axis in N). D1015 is 284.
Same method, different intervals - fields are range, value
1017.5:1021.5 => 289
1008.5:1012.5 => 274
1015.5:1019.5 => 291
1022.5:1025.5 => 194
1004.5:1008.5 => 280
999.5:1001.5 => 297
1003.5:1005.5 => 291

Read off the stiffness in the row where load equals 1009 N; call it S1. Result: 277.3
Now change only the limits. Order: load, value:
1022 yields 243.2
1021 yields 266.1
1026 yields 207.1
